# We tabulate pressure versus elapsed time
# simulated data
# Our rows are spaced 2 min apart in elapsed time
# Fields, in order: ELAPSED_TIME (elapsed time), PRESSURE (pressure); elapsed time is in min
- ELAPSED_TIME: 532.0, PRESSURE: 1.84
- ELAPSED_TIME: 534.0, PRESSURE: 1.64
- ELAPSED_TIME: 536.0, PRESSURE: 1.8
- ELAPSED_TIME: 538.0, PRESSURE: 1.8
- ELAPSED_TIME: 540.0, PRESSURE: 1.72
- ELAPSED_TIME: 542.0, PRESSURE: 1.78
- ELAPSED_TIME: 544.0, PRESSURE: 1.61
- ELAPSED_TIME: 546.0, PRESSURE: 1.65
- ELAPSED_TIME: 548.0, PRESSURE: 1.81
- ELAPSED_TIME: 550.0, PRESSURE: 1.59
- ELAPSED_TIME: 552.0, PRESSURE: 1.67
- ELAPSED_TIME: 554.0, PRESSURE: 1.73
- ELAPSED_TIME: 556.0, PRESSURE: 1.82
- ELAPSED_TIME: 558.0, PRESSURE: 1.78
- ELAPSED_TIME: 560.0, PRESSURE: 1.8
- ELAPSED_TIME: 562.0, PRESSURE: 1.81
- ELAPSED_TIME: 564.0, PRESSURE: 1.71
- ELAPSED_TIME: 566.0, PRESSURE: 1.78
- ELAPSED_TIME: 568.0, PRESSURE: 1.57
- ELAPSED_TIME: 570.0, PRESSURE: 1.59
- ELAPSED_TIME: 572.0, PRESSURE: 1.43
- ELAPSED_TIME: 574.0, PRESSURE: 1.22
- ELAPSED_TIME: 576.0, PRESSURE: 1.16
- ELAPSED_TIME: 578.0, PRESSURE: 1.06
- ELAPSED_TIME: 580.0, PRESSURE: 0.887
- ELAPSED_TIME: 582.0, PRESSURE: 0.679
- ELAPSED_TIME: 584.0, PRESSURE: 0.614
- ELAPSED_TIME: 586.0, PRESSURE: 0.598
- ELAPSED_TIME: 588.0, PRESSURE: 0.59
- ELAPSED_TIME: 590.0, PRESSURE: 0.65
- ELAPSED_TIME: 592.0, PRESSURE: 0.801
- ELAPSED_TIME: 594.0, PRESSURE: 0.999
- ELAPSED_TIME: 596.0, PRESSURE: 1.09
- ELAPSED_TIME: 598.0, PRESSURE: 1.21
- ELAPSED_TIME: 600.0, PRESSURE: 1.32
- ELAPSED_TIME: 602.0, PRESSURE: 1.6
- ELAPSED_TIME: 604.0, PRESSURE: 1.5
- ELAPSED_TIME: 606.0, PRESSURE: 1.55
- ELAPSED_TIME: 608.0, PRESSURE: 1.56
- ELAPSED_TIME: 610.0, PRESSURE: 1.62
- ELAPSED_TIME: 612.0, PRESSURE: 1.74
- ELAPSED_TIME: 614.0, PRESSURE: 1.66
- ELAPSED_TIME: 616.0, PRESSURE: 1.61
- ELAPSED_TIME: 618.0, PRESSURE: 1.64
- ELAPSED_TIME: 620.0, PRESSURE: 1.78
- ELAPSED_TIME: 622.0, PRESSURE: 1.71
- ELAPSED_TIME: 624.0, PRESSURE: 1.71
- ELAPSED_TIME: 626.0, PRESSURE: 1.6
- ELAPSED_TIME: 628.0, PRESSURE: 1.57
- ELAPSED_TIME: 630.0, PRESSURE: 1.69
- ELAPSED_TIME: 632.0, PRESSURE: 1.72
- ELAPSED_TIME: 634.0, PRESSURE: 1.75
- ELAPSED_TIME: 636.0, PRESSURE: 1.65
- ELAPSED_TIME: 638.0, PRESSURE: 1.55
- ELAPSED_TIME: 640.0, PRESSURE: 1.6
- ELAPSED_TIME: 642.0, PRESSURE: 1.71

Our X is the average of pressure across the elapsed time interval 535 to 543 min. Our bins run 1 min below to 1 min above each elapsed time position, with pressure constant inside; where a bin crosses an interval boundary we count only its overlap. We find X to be 1.77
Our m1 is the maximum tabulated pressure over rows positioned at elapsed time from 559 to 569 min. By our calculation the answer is 1.81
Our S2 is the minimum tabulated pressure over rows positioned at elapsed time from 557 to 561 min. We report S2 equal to 1.78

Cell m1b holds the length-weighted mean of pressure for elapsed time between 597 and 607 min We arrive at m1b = 1.44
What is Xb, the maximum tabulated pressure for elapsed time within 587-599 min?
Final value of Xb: 1.21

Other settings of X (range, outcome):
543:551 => 1.67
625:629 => 1.58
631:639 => 1.67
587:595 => 0.76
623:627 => 1.66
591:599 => 1.02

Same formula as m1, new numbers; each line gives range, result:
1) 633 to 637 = 1.75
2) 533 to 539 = 1.8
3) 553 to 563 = 1.82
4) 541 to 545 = 1.78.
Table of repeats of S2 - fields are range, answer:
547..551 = 1.59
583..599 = 0.59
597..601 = 1.21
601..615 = 1.5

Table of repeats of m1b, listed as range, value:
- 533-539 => 1.75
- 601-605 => 1.55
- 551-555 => 1.7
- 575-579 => 1.11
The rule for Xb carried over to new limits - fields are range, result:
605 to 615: 1.74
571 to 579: 1.43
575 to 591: 1.16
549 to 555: 1.73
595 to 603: 1.6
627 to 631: 1.69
